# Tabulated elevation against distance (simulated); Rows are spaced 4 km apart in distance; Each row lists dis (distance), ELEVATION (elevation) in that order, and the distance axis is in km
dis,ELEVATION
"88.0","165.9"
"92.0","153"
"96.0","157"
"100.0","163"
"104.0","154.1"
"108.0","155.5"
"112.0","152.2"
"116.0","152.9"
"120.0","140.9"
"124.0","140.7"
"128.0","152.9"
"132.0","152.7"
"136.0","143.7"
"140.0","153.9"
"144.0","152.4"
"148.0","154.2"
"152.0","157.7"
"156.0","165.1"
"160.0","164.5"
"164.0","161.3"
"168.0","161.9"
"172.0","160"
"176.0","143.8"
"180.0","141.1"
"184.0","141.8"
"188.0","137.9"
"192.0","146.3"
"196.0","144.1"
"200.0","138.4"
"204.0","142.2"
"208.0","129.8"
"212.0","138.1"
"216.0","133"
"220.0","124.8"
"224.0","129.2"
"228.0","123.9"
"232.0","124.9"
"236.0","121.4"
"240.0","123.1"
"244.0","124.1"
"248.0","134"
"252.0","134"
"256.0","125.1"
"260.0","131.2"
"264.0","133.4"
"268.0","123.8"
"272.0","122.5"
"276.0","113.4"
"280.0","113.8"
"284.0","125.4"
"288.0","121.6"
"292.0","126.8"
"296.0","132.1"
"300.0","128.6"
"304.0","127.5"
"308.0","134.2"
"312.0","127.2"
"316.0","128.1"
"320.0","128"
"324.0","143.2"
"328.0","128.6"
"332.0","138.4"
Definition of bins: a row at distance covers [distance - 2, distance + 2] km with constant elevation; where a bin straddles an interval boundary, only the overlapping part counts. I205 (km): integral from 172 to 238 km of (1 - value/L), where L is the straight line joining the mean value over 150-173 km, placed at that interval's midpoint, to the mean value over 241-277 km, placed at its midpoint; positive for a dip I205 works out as 4.8 km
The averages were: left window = 162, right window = 127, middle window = 136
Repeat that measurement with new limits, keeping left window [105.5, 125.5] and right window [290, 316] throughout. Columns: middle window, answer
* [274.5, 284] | 1.1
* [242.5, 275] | 1.4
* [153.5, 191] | -2.6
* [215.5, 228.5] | 1.0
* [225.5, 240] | 1.4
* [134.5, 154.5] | -1.0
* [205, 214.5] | 0.3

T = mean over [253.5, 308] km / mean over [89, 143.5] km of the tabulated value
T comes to 0.83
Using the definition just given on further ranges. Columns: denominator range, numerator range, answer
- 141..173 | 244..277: 0.80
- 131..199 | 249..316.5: 0.83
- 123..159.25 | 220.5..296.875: 0.82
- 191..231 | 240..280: 0.94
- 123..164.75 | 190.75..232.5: 0.87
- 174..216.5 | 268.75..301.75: 0.88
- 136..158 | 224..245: 0.80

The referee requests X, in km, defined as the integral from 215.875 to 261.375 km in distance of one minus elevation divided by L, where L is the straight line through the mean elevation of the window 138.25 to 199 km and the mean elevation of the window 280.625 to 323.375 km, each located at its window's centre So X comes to 4.02 km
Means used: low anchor 152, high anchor 128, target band 127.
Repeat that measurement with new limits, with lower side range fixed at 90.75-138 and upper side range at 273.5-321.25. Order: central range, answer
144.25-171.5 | -2.8 km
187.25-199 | -0.2 km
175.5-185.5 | 0.0 km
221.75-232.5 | 0.7 km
